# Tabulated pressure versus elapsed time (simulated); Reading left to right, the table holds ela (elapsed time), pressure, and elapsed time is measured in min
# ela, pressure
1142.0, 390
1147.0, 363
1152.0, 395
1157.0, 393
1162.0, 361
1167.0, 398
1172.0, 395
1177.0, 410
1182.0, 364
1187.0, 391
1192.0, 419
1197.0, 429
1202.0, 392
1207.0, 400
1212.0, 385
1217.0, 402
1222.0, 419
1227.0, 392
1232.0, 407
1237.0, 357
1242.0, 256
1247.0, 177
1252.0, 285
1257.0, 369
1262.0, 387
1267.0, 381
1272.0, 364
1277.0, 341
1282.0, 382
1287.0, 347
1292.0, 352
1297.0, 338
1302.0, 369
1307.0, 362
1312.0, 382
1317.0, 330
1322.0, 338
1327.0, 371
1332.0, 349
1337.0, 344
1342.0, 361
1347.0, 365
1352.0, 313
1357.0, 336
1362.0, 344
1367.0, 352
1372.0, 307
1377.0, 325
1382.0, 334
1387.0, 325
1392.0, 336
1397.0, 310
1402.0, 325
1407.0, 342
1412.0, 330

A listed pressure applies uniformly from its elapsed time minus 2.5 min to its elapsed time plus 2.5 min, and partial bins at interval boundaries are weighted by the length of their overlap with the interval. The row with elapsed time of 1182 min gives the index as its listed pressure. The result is 364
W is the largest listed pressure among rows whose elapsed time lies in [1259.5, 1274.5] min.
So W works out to 387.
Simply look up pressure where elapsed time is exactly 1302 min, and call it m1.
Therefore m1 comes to 369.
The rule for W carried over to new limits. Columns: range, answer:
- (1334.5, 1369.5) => 365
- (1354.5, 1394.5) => 352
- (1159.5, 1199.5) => 429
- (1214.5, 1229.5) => 419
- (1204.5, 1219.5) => 402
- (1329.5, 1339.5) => 349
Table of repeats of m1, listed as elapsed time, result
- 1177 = 410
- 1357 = 336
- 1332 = 349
